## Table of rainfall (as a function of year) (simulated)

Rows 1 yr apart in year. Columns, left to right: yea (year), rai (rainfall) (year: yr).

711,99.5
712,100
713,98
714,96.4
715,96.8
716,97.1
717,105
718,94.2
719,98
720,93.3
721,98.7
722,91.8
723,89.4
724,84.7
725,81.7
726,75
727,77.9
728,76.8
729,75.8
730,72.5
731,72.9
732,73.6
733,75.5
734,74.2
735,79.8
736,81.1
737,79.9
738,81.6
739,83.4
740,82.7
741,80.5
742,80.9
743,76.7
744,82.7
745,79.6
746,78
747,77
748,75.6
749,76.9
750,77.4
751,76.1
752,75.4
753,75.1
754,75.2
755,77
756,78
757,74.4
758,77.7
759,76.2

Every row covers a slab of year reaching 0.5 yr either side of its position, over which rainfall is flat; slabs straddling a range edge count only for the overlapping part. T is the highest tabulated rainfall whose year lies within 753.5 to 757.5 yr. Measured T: 78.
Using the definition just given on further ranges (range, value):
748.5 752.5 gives 77.4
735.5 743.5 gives 83.4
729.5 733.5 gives 75.5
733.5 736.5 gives 81.1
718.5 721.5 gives 98.7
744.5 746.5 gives 79.6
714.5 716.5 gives 97.1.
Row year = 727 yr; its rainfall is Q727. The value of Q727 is 77.9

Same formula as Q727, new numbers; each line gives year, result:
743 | 76.7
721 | 98.7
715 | 96.8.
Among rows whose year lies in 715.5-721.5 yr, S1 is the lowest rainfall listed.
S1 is 93.3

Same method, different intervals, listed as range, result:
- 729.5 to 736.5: 72.5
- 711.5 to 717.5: 96.4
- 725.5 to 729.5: 75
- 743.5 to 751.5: 75.6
